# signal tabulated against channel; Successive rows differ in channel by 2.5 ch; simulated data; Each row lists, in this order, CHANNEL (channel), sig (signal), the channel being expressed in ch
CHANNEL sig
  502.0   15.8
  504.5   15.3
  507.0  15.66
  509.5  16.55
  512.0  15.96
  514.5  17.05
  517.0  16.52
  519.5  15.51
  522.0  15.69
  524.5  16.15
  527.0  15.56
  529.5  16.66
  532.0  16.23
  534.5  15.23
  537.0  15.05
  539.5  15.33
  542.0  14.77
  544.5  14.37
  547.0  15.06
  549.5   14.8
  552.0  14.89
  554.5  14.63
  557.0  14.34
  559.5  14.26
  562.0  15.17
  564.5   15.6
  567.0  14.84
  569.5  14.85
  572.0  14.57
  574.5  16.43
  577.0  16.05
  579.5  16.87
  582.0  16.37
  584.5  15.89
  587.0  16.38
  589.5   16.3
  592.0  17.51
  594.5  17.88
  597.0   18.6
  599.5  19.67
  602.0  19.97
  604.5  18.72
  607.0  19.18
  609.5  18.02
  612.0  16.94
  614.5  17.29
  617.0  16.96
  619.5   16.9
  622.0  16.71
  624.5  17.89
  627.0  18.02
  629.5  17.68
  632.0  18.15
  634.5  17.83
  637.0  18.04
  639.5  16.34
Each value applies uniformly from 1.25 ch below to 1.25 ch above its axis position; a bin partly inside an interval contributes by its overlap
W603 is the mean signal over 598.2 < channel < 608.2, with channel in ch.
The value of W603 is 19.4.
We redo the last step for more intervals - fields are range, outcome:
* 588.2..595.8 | 17.2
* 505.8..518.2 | 16.4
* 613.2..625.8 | 17.2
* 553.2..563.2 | 14.6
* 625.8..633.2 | 17.9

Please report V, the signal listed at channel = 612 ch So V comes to 16.94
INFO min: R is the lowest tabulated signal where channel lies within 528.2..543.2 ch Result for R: 14.77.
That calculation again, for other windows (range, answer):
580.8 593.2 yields 15.89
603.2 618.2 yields 16.94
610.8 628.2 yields 16.71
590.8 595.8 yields 17.51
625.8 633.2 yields 17.68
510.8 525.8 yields 15.51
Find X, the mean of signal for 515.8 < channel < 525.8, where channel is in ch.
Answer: 16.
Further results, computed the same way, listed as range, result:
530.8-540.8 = 15.5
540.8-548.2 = 14.7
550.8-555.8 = 14.8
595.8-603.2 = 19.4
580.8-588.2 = 16.2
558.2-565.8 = 15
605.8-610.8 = 18.6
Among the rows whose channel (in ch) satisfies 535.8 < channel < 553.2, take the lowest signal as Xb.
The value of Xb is 14.37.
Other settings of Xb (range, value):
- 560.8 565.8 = 15.17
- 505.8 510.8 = 15.66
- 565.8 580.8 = 14.57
